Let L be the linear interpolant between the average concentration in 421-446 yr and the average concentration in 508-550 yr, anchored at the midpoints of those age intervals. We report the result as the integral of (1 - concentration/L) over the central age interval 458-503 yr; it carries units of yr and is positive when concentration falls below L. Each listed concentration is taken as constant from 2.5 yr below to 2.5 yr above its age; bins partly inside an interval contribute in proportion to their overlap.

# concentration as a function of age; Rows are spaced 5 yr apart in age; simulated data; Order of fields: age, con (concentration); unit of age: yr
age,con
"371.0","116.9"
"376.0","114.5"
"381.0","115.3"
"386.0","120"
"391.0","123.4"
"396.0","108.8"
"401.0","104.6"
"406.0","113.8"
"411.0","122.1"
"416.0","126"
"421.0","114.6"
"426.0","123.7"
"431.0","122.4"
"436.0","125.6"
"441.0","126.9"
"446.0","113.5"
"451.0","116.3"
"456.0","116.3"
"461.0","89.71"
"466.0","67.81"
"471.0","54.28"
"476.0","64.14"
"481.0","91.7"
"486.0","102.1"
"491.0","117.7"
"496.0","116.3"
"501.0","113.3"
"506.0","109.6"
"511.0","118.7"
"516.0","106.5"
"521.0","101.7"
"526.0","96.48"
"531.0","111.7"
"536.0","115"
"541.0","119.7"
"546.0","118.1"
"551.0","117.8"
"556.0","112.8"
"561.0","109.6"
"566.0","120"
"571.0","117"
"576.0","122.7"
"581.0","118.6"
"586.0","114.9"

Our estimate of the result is 10.0 yr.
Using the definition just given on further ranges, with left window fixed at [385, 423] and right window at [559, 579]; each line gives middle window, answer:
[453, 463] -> 1.07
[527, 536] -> 0.56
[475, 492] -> 3.28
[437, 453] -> -0.38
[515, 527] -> 1.60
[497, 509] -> 0.49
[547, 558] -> 0.15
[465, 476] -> 5.28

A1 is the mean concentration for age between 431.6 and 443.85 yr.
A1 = 125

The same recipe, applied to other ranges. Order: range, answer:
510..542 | 109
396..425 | 116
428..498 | 102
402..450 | 120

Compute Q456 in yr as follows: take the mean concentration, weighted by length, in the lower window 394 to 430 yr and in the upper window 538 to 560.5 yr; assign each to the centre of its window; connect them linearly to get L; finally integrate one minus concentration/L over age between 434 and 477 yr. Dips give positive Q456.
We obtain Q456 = 6.8 yr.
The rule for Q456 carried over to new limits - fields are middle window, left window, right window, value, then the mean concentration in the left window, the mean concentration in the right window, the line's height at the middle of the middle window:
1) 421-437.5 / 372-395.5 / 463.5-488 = -4.41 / 117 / 75.5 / 96.7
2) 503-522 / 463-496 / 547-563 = -2.31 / 85.6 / 114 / 98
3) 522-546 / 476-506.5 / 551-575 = 0.08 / 105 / 116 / 111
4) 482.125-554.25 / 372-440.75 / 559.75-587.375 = 3.93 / 118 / 118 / 118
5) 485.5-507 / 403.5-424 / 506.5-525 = -0.53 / 119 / 108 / 110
